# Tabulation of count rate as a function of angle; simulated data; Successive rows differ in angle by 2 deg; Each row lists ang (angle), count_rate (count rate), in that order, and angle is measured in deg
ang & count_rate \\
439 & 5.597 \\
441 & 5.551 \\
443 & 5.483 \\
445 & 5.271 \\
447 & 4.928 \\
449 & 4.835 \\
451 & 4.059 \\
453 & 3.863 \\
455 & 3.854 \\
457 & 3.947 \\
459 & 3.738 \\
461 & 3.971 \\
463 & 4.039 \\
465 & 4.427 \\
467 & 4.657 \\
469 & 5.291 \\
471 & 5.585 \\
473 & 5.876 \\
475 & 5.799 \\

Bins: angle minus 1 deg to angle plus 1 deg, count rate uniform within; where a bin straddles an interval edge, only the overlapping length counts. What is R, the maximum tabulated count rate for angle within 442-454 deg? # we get 5.483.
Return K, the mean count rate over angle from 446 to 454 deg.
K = 4.42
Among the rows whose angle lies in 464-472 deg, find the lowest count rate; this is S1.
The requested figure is 4.427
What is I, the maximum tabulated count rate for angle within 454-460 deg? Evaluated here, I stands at 3.947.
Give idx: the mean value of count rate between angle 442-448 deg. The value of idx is 5.23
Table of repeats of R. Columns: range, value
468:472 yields 5.585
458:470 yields 5.291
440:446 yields 5.551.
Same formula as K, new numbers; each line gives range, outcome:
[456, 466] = 4.02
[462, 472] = 4.8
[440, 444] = 5.52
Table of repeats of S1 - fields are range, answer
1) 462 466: 4.039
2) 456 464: 3.738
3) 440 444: 5.483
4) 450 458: 3.854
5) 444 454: 3.863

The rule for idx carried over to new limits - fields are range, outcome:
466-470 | 4.97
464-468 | 4.54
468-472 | 5.44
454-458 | 3.9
